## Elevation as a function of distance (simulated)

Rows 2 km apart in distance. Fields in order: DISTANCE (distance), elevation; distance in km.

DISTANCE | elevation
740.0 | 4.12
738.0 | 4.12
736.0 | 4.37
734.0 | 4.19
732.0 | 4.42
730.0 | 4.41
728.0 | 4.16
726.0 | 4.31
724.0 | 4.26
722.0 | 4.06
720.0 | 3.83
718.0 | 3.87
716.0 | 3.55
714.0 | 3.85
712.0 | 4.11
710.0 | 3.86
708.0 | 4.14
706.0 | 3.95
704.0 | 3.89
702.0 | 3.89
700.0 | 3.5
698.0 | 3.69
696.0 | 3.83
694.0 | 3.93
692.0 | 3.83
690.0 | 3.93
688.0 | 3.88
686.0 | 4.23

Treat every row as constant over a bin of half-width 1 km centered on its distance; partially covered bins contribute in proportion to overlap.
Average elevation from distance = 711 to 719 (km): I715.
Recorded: 3.85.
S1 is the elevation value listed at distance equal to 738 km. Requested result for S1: 4.12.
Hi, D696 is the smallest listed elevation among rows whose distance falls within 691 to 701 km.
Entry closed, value 3.5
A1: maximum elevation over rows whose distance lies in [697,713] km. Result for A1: 4.14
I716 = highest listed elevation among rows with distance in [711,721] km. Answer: 4.11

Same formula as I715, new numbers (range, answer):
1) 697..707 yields 3.78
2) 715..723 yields 3.83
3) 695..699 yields 3.76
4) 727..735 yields 4.29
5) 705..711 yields 3.98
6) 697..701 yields 3.59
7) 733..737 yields 4.28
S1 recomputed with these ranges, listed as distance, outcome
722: 4.06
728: 4.16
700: 3.5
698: 3.69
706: 3.95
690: 3.93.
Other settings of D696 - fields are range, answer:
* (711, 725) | 3.55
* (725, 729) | 4.16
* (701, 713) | 3.86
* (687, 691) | 3.88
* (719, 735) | 3.83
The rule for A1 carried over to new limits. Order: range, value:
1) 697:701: 3.69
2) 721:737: 4.42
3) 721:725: 4.26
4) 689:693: 3.93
